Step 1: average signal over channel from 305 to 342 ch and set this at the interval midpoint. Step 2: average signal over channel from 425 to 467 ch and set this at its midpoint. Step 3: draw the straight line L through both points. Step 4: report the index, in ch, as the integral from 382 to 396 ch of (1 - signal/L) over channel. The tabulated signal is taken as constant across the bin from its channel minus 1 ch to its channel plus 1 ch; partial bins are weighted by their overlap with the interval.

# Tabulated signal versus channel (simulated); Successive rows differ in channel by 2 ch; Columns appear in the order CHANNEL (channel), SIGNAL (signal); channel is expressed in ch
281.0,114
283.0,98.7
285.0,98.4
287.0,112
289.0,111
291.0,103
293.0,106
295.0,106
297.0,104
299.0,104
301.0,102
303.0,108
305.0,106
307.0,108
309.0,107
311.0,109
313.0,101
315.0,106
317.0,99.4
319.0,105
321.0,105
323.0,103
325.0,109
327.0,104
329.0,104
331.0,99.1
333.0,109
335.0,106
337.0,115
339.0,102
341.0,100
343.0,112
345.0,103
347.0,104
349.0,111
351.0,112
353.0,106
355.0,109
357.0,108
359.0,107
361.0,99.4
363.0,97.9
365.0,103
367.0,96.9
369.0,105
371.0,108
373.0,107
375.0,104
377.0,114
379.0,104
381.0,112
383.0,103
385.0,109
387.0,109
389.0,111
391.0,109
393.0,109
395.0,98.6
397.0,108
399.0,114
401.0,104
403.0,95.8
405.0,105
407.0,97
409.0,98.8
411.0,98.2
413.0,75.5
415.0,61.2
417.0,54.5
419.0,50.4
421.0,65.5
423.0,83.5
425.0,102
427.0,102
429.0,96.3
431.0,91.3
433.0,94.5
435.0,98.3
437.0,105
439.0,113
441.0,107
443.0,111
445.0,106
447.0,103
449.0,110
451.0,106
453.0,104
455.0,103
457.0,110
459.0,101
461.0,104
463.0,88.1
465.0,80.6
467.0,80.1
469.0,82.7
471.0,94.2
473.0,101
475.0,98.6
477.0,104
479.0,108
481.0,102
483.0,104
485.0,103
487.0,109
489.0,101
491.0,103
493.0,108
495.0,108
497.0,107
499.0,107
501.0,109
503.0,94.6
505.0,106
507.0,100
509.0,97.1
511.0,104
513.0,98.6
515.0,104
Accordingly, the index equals -0.5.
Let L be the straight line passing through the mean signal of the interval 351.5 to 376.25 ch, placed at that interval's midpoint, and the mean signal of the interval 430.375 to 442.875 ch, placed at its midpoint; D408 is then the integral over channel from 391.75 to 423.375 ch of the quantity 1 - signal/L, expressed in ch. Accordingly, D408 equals 4.41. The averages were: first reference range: 105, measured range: 89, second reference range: 102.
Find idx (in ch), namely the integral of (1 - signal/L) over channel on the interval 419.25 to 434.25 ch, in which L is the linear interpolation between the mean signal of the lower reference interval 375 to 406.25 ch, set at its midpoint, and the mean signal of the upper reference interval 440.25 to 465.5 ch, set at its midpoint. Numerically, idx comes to 2.26 ch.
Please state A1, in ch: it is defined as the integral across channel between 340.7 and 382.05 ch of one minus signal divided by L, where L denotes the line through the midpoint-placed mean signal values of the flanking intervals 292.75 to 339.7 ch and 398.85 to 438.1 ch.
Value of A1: -3.3 ch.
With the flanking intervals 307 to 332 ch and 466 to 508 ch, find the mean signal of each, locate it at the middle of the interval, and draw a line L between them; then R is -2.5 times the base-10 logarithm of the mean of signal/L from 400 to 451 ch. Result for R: 0.10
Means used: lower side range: 104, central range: 93.4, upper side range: 101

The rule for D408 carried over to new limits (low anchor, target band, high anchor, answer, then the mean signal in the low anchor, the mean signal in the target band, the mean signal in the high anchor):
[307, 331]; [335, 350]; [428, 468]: -0.40 ch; 105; 107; 101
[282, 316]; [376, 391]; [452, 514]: -0.83 ch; 105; 109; 101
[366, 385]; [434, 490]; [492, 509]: 1.95 ch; 106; 101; 104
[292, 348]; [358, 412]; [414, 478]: -2.84 ch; 105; 105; 94.1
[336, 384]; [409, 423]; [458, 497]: 4.34 ch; 106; 70.9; 99.2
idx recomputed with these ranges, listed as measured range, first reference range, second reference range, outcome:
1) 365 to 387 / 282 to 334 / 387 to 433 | -2.2 ch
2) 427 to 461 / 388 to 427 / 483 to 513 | -2.4 ch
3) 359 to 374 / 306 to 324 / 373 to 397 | 0.6 ch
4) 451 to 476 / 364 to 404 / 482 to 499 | 2.3 ch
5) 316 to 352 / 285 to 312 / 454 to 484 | -0.4 ch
